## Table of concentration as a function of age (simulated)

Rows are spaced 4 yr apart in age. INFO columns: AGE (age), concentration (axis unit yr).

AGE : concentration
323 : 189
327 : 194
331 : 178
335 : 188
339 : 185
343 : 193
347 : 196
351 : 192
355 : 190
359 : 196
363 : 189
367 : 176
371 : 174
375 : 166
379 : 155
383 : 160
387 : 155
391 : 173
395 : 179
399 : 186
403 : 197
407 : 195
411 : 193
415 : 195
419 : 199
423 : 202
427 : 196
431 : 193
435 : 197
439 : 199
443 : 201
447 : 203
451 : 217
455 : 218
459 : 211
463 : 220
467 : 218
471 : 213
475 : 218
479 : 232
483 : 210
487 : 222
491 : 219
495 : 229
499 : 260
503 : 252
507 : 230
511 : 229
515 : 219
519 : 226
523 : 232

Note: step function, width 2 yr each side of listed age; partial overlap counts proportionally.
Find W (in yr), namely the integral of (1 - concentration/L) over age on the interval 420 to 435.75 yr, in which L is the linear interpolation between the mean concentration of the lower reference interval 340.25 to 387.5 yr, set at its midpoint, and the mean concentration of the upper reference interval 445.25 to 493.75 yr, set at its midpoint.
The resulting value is 0.4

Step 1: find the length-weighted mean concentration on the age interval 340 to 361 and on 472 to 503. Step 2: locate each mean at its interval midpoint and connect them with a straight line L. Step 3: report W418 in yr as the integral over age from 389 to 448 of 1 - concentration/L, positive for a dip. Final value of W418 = 4.7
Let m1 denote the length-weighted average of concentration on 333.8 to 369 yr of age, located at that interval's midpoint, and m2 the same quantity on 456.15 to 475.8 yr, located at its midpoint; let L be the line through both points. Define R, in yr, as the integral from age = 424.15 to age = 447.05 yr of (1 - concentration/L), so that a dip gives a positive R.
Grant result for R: 1.2 yr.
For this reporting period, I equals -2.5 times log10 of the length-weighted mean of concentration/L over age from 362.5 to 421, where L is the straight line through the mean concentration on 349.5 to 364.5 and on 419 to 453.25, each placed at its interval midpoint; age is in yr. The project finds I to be 0.10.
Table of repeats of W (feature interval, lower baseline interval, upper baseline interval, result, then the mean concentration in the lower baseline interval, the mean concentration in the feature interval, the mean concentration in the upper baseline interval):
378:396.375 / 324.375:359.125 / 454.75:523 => 3.34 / 190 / 164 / 225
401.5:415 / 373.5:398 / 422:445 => -1.06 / 166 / 195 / 198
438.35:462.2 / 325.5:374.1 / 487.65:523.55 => 0.78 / 187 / 209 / 233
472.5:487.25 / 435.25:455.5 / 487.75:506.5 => 0.47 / 206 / 220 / 238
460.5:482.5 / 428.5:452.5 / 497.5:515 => 0.00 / 201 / 219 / 240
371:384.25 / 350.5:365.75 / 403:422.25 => 2.09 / 191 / 162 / 196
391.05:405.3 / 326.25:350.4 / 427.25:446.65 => 0.65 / 189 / 186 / 198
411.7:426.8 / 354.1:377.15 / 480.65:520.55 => 0.20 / 181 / 198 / 230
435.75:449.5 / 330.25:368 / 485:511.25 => 1.04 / 189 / 201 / 235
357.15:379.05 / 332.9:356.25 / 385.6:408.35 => 1.02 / 191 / 178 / 181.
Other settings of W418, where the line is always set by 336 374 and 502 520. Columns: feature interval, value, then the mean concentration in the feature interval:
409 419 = 0.4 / 195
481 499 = 0.0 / 224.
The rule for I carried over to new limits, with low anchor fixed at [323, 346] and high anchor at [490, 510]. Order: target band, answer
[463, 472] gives 0.06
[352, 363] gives 0.02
